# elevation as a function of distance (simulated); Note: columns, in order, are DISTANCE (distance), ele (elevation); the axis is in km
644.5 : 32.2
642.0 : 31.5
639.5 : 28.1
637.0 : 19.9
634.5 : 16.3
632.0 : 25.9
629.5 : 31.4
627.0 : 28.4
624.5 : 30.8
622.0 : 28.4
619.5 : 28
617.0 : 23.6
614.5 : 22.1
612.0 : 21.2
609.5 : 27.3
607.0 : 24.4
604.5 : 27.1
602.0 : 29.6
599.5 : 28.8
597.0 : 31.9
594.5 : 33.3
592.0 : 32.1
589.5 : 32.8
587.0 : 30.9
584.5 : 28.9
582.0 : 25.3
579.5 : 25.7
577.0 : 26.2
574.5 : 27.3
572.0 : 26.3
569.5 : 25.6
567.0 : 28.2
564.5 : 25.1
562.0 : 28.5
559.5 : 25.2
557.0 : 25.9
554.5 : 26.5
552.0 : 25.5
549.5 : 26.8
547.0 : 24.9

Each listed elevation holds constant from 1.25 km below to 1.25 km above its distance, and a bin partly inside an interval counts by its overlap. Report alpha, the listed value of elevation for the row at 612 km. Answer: 21.2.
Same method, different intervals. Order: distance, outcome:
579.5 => 25.7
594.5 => 33.3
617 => 23.6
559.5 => 25.2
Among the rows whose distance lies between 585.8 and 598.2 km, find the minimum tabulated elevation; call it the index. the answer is 30.9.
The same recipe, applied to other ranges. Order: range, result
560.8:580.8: 25.1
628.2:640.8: 16.3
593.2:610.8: 24.4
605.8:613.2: 21.2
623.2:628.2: 28.4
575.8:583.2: 25.3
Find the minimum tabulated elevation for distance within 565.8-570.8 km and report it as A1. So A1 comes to 25.6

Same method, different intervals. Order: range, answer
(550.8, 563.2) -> 25.2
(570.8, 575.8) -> 26.3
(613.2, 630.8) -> 22.1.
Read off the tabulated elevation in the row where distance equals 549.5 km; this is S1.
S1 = 26.8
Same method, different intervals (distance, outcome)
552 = 25.5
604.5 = 27.1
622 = 28.4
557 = 25.9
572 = 26.3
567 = 28.2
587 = 30.9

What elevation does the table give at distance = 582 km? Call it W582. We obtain 25.3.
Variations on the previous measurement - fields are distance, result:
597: 31.9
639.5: 28.1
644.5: 32.2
